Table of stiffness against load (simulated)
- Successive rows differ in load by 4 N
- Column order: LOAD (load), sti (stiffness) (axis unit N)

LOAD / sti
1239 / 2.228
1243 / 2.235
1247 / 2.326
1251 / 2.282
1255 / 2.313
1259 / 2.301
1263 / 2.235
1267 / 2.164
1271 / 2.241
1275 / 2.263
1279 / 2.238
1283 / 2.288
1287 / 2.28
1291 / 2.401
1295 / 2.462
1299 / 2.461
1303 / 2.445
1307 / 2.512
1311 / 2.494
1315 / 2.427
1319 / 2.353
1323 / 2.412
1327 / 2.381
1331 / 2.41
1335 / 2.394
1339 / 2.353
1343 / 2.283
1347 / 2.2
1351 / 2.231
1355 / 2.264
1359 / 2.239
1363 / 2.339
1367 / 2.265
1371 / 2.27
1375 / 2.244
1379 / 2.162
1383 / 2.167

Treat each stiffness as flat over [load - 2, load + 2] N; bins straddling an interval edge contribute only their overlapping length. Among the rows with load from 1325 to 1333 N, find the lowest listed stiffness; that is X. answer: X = 2.381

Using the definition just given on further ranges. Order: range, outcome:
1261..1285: 2.164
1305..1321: 2.353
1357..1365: 2.239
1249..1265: 2.235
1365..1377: 2.244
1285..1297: 2.28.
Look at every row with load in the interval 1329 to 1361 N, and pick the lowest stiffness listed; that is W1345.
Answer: 2.2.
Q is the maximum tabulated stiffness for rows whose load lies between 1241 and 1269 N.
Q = 2.326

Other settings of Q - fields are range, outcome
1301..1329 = 2.512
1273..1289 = 2.288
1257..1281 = 2.301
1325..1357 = 2.41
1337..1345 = 2.353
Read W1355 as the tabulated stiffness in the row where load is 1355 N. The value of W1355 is 2.264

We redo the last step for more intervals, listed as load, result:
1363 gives 2.339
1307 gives 2.512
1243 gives 2.235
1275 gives 2.263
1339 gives 2.353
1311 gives 2.494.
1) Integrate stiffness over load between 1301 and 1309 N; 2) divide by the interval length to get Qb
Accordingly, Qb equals 2.48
